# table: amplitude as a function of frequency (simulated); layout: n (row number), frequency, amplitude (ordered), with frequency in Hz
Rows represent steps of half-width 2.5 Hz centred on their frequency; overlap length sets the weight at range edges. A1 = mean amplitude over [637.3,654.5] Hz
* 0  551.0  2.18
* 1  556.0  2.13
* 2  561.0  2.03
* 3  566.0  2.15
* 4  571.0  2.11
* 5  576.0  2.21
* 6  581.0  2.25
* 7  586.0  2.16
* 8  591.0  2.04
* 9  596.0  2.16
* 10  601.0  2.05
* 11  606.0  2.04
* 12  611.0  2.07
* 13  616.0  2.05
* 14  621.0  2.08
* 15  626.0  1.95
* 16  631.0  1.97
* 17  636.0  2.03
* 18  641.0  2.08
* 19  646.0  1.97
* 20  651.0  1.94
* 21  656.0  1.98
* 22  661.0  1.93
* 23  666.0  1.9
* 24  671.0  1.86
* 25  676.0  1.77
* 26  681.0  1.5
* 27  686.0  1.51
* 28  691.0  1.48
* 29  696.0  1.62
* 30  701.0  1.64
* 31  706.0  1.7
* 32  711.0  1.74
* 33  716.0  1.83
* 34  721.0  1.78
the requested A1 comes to 2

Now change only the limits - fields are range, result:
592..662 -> 2.02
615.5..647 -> 2.02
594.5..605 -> 2.09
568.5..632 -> 2.09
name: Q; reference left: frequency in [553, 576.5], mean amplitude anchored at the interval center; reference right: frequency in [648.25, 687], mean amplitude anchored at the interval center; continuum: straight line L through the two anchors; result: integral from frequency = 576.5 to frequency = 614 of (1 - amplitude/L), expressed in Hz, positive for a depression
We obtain -1.6 Hz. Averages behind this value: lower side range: 2.12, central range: 2.11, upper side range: 1.81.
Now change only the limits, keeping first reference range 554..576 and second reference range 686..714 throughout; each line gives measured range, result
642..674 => -2.8 Hz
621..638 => -1.0 Hz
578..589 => -0.8 Hz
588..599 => -0.5 Hz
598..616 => -0.8 Hz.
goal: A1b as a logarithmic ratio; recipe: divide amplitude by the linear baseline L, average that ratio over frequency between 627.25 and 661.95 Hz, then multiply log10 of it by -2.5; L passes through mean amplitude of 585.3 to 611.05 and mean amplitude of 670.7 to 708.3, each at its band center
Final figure -0.08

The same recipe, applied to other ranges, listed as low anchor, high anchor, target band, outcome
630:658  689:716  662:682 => 0.028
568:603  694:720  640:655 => -0.036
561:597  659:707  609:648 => -0.054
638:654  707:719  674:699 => 0.183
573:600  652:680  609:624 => -0.008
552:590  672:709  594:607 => -0.038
